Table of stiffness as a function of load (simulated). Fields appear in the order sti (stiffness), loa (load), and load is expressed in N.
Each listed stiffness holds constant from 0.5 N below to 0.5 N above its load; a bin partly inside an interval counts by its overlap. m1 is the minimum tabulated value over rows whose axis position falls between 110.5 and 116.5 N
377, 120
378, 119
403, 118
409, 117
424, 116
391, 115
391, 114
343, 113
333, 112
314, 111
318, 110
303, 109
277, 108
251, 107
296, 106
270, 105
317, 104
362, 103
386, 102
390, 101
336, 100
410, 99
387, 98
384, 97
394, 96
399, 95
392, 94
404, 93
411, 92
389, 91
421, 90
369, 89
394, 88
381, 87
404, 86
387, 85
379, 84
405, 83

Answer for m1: 314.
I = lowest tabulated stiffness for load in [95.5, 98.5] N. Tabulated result 384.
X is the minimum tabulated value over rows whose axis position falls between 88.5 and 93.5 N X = 369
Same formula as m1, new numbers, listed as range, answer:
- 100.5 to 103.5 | 362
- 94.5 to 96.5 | 394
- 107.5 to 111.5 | 277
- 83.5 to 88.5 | 379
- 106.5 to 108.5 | 251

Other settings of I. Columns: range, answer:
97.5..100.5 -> 336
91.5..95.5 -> 392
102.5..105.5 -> 270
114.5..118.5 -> 391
